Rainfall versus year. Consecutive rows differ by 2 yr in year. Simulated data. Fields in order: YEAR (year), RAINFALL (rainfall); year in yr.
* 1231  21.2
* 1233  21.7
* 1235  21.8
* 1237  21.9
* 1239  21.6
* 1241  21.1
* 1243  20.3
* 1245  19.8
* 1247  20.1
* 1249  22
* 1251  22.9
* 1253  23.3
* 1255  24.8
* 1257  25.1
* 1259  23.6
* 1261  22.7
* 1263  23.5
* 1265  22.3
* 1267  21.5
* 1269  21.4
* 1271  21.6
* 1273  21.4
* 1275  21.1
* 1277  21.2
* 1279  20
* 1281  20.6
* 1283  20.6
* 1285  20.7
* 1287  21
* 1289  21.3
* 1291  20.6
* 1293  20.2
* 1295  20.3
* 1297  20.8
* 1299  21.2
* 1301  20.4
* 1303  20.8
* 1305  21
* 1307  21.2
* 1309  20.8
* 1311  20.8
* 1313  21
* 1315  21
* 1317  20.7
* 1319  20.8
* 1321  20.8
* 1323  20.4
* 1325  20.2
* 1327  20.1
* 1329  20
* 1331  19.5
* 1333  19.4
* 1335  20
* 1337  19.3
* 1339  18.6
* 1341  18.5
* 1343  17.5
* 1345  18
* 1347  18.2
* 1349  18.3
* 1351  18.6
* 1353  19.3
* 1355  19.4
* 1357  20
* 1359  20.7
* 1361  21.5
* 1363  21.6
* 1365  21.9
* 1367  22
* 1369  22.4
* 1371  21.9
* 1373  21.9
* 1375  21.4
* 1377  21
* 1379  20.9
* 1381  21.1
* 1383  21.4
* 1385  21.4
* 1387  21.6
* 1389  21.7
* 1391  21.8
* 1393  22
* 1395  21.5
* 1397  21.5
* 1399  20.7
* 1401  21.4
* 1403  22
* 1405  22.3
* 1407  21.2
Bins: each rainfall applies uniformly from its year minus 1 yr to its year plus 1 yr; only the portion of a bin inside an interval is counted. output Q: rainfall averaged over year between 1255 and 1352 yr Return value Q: 20.6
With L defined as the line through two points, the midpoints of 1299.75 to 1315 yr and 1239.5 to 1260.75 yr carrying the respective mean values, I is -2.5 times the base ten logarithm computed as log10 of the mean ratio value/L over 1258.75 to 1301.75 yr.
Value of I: 0.02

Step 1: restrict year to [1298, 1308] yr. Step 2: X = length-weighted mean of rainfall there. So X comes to 20.9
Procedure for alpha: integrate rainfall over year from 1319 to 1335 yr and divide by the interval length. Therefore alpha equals 20.1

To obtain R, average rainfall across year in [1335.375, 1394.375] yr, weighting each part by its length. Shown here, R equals 20.5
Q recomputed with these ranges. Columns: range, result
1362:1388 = 21.6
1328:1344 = 19.1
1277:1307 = 20.7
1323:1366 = 19.6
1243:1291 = 21.8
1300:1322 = 20.8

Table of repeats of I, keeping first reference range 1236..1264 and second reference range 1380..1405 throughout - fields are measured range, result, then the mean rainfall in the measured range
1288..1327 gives 0.065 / 20.7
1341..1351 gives 0.201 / 18.1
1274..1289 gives 0.070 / 20.8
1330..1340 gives 0.132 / 19.4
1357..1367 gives 0.019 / 21.3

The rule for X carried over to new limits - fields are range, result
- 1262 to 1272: 22.1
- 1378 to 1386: 21.2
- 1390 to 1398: 21.7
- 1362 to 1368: 21.8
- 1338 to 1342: 18.6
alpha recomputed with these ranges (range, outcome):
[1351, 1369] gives 20.8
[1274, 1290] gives 20.8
